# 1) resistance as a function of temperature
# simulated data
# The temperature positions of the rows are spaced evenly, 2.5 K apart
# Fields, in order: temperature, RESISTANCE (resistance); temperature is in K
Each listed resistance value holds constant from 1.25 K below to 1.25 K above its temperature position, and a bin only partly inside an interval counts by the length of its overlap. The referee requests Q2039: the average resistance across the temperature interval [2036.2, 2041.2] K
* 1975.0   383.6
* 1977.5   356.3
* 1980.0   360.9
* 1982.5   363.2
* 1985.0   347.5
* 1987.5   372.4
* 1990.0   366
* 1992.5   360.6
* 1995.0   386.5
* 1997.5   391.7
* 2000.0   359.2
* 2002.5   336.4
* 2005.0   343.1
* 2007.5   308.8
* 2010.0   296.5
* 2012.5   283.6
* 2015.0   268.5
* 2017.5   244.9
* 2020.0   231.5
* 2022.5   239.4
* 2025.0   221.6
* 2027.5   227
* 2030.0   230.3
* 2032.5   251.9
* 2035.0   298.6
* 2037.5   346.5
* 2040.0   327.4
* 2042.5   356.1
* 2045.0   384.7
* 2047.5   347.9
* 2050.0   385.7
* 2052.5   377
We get 337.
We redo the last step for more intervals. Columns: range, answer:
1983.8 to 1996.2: 367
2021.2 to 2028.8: 229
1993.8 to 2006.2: 363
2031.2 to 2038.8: 299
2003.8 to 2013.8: 308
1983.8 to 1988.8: 360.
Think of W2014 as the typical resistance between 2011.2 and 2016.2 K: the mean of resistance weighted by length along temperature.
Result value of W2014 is 276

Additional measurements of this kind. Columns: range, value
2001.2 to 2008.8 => 329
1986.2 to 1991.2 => 369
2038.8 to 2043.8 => 342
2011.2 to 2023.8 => 254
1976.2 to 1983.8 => 360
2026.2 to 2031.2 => 229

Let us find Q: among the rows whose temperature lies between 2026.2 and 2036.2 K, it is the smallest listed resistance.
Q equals 227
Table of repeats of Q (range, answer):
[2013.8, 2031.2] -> 221.6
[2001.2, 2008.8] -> 308.8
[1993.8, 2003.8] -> 336.4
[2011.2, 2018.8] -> 244.9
